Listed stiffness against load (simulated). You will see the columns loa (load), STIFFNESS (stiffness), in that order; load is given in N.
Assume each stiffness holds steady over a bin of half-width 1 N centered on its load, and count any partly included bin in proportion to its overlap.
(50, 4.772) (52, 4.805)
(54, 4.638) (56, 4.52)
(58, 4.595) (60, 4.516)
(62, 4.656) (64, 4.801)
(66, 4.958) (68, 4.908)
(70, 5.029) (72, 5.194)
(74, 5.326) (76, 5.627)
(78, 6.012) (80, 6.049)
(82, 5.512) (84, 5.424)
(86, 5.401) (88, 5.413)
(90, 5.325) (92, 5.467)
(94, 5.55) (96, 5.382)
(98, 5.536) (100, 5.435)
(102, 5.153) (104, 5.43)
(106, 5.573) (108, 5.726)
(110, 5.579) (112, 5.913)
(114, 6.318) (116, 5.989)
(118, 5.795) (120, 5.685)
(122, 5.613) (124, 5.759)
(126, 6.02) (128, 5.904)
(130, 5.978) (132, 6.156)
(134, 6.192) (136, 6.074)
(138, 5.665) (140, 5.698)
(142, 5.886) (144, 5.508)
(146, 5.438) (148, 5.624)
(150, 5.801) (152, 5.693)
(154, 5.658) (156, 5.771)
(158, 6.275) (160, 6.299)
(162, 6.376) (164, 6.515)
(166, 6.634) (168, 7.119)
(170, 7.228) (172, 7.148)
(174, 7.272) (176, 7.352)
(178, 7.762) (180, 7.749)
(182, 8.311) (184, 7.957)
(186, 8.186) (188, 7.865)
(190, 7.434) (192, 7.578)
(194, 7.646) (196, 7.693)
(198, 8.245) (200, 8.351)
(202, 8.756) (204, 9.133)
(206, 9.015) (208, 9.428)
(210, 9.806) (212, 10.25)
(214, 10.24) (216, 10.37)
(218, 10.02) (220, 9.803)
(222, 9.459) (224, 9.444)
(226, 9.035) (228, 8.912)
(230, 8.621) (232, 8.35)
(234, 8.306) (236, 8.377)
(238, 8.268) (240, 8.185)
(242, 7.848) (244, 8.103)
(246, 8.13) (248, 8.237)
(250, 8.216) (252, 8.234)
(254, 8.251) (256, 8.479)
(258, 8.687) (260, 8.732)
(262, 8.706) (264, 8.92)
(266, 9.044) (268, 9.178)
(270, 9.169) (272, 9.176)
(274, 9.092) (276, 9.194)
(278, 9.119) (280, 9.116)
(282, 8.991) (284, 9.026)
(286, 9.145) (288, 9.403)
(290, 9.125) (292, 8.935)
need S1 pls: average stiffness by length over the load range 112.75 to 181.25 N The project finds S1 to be 6.24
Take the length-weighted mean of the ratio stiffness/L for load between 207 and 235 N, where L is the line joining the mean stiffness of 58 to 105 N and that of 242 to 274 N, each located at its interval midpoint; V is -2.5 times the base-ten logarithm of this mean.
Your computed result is -0.19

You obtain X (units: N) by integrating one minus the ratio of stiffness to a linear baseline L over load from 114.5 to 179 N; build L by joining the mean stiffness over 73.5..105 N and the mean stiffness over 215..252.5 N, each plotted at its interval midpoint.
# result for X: 5.8 N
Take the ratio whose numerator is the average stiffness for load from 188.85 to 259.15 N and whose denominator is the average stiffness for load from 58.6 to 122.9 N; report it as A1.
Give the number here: 1.6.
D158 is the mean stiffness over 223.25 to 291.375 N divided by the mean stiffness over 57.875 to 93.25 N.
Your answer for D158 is 1.66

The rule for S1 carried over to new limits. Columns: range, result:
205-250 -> 8.99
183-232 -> 8.87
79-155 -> 5.69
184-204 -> 8.03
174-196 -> 7.76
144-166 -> 5.96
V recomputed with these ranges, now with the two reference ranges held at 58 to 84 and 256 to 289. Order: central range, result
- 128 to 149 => 0.11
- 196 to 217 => -0.19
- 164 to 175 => 0.01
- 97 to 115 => 0.04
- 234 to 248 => 0.03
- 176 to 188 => -0.09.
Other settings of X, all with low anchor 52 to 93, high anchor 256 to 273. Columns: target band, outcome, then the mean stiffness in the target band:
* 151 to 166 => 1.6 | 6.12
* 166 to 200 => -1.5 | 7.65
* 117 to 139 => 1.2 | 5.89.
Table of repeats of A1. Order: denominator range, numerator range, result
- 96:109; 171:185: 1.40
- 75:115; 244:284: 1.57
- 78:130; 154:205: 1.31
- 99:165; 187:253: 1.49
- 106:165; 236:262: 1.41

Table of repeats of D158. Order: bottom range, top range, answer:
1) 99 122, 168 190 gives 1.34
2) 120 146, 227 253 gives 1.42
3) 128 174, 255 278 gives 1.46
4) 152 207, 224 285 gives 1.17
